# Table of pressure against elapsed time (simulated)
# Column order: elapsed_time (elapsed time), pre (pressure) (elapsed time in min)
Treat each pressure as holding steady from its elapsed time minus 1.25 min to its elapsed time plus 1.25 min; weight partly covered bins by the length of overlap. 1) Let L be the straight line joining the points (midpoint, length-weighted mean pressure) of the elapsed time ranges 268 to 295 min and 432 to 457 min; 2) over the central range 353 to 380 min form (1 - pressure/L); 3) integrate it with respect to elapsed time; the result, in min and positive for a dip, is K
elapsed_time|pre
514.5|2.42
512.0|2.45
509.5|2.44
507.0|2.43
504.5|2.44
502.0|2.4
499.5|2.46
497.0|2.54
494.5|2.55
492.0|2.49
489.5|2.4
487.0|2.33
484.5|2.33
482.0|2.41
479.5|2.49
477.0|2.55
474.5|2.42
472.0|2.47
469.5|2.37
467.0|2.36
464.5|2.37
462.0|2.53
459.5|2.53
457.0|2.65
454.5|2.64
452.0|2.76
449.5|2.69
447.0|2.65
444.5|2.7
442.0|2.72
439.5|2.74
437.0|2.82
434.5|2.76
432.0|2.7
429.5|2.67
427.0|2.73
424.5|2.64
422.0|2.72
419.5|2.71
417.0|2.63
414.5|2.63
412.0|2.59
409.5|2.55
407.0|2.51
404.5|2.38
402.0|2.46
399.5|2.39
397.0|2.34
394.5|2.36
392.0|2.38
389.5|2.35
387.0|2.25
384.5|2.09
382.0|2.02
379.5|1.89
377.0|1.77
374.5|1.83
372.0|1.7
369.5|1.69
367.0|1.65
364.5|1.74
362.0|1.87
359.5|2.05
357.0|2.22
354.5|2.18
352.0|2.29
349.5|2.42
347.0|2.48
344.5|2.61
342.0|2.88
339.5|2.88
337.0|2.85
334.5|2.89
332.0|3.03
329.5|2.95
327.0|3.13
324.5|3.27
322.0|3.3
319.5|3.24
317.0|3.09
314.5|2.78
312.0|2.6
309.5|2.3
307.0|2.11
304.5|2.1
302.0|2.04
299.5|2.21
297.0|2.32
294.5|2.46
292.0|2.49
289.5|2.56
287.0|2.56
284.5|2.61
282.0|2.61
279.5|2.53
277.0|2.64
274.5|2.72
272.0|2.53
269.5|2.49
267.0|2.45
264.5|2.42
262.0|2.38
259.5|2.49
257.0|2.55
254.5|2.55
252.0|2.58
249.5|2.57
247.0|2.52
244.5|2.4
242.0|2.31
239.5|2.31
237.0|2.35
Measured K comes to 7.8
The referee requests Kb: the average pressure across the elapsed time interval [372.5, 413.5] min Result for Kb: 2.25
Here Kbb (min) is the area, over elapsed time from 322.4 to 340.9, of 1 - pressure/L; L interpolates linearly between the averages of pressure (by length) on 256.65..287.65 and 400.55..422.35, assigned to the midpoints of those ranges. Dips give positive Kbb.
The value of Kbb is -3.4 min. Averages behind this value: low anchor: 2.54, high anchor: 2.57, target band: 3.01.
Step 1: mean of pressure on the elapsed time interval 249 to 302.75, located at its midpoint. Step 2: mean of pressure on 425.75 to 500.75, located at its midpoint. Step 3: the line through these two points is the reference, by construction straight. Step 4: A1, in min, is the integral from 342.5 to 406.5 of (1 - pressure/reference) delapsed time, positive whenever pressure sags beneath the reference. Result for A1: 9.6 min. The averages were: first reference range 2.49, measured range 2.15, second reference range 2.56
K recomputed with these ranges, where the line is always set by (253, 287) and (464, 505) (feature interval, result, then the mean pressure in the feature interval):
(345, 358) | 0.8 min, 2.34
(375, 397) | 3.0 min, 2.14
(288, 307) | 1.7 min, 2.3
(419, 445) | -2.7 min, 2.72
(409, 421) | -0.8 min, 2.63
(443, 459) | -1.5 min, 2.68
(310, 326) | -3.2 min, 3.01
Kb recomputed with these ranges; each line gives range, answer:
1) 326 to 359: 2.66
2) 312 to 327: 3.09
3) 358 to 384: 1.83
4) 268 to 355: 2.64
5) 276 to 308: 2.4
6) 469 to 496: 2.44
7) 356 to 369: 1.89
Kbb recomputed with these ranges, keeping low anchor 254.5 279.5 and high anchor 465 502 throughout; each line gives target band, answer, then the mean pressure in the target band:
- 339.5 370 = 3.4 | 2.21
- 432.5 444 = -1.4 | 2.75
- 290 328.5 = -1.9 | 2.63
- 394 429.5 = -1.3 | 2.55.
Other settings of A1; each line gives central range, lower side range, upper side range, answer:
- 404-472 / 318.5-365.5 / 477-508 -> -2.8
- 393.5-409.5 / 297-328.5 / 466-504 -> 0.8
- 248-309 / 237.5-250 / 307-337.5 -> 4.0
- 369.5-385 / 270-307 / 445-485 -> 3.9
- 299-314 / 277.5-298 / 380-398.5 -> 1.3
